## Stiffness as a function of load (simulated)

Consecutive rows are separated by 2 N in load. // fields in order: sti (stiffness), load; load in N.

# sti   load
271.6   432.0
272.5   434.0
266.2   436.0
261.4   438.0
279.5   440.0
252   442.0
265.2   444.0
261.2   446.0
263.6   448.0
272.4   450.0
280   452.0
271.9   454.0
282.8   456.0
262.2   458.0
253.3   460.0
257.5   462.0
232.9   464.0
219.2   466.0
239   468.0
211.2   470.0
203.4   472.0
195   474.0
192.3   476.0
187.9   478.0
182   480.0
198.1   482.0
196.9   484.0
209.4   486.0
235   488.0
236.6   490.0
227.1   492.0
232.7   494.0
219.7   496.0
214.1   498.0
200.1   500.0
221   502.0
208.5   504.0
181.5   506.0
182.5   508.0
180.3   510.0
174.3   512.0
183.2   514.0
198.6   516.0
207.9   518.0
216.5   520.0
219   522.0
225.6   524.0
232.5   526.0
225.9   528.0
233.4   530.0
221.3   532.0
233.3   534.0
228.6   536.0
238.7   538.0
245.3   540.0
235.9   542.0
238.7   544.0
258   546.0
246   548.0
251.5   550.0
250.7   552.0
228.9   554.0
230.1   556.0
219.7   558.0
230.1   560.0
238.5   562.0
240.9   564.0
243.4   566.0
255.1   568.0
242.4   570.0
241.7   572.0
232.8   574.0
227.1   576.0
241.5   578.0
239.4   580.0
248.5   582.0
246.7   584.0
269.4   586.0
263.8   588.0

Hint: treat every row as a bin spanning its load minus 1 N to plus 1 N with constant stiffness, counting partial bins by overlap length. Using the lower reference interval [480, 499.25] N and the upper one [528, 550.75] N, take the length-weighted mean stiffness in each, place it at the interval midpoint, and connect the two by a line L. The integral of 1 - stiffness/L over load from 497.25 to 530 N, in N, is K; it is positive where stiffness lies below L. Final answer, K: 3.17 N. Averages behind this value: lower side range 217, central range 205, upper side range 238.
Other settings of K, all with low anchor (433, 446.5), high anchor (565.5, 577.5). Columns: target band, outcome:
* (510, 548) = 3.9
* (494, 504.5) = 1.6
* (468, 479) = 2.4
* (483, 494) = 1.5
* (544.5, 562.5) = 0.3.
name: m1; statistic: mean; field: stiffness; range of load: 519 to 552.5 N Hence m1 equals 235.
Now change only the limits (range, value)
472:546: 213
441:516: 224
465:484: 203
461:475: 223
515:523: 210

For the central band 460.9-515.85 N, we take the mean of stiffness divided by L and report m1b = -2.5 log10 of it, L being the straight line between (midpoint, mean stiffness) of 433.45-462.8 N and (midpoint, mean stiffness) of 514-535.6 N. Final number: 0.16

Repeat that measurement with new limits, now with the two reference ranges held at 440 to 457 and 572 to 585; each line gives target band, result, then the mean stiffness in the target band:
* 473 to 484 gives 0.34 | 192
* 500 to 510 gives 0.29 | 197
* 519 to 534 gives 0.12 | 225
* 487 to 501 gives 0.16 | 224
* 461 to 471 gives 0.15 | 232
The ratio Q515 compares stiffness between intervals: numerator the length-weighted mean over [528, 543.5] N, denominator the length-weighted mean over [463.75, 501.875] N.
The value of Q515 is 1.1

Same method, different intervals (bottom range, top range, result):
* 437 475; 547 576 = 0.95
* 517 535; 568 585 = 1.08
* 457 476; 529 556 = 1.05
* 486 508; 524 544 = 1.08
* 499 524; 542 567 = 1.20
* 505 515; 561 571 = 1.35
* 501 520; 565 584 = 1.24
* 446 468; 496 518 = 0.76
